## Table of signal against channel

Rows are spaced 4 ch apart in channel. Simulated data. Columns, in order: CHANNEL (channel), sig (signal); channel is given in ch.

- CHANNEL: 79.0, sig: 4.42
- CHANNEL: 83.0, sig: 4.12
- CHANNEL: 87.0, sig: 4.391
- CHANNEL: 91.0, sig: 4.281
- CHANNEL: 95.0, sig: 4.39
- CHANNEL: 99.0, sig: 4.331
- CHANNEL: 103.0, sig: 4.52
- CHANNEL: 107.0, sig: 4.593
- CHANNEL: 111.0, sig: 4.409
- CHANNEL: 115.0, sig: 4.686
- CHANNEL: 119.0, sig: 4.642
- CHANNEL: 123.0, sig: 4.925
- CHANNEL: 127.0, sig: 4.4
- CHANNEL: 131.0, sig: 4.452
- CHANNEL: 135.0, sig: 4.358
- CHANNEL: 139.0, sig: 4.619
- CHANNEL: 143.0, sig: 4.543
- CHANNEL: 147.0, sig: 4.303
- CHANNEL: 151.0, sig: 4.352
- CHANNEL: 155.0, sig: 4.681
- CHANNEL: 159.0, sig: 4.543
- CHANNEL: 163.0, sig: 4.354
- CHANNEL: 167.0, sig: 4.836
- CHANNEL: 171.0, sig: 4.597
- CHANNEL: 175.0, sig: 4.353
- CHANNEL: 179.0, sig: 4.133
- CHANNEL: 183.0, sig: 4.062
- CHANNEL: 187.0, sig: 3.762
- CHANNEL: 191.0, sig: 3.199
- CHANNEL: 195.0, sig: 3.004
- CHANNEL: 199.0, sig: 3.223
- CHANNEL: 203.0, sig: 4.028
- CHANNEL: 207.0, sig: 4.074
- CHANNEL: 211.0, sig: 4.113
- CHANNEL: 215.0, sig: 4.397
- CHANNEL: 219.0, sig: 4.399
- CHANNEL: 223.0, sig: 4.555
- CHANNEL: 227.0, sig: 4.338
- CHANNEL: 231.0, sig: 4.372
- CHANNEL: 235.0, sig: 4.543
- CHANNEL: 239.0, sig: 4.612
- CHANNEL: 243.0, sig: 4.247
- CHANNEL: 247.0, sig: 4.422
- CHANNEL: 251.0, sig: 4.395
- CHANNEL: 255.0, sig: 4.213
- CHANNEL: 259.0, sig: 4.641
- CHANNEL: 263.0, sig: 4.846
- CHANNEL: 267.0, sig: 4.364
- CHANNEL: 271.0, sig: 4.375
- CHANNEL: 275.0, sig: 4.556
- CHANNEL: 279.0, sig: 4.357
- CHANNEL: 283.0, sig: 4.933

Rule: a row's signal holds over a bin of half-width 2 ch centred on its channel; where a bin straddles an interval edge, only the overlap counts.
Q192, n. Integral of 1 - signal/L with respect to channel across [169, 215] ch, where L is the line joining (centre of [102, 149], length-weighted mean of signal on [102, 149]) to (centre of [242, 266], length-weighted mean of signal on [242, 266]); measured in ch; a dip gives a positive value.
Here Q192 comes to 6.23 ch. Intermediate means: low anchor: 4.54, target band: 3.89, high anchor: 4.47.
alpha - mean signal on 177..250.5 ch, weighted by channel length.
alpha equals 4.09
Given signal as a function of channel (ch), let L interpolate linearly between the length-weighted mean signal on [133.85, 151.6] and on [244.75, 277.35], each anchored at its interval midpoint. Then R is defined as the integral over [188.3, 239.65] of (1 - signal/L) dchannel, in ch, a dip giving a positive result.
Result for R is 4.78 ch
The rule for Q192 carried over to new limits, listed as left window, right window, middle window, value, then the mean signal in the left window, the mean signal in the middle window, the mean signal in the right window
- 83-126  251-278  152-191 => 1.6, 4.5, 4.31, 4.49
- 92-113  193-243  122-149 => -0.9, 4.44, 4.5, 4.14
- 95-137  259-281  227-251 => 0.5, 4.52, 4.43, 4.51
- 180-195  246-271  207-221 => -1.2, 3.62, 4.27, 4.47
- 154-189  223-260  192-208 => 3.1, 4.36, 3.53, 4.42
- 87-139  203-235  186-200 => 3.5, 4.5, 3.27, 4.32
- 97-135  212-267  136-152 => 0.2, 4.54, 4.45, 4.45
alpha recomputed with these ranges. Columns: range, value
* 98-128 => 4.58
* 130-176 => 4.5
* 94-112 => 4.45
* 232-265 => 4.49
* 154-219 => 4.09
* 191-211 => 3.6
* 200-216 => 4.08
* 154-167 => 4.56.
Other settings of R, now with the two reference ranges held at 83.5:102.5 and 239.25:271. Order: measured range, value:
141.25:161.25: -0.45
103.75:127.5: -1.41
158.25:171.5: -0.58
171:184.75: 0.48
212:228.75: 0.09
